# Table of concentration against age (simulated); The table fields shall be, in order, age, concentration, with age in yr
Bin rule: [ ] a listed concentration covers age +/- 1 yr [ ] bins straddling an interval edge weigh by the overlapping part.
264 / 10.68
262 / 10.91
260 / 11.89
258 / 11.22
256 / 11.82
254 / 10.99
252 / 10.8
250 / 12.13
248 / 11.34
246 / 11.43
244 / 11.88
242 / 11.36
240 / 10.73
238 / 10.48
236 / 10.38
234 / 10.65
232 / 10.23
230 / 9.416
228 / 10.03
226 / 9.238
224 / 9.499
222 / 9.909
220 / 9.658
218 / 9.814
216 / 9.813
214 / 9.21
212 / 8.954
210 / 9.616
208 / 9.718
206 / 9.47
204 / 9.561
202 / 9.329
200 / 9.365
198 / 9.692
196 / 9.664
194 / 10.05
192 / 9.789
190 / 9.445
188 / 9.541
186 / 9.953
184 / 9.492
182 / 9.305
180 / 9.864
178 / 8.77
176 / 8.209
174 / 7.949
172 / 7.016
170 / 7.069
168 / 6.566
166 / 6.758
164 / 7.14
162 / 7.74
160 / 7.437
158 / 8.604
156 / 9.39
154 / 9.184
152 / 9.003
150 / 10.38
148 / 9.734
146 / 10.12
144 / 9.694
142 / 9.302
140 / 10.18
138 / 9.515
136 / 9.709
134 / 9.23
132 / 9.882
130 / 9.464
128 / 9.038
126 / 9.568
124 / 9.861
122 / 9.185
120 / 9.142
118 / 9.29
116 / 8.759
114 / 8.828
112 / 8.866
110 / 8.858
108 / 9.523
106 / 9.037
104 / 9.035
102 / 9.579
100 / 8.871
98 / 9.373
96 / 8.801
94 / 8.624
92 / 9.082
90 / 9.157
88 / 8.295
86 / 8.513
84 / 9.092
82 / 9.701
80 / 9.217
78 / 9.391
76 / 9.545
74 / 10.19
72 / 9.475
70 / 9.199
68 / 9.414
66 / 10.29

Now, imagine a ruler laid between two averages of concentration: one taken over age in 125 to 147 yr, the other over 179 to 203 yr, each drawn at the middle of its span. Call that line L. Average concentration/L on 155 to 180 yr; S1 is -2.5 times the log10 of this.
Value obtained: 0.23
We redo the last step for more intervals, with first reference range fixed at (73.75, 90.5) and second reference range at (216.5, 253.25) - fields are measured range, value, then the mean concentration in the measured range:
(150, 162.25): 0.12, 8.76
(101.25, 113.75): 0.03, 9.12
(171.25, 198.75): 0.10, 9.21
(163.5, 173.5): 0.39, 6.95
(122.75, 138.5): 0.01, 9.53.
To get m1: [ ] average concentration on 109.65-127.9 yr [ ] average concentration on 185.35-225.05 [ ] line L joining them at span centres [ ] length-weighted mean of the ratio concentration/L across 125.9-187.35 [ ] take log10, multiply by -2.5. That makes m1 0.06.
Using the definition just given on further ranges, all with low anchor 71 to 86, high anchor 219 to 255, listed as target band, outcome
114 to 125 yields 0.061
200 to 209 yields 0.091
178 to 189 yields 0.070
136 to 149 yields 0.016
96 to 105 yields 0.050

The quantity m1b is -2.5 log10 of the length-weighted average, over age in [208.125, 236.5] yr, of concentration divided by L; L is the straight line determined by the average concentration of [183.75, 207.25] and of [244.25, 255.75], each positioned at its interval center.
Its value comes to 0.08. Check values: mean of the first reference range 9.62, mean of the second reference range 11.4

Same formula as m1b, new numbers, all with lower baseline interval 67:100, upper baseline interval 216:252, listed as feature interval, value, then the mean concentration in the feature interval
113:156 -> 0.02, 9.48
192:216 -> 0.07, 9.54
